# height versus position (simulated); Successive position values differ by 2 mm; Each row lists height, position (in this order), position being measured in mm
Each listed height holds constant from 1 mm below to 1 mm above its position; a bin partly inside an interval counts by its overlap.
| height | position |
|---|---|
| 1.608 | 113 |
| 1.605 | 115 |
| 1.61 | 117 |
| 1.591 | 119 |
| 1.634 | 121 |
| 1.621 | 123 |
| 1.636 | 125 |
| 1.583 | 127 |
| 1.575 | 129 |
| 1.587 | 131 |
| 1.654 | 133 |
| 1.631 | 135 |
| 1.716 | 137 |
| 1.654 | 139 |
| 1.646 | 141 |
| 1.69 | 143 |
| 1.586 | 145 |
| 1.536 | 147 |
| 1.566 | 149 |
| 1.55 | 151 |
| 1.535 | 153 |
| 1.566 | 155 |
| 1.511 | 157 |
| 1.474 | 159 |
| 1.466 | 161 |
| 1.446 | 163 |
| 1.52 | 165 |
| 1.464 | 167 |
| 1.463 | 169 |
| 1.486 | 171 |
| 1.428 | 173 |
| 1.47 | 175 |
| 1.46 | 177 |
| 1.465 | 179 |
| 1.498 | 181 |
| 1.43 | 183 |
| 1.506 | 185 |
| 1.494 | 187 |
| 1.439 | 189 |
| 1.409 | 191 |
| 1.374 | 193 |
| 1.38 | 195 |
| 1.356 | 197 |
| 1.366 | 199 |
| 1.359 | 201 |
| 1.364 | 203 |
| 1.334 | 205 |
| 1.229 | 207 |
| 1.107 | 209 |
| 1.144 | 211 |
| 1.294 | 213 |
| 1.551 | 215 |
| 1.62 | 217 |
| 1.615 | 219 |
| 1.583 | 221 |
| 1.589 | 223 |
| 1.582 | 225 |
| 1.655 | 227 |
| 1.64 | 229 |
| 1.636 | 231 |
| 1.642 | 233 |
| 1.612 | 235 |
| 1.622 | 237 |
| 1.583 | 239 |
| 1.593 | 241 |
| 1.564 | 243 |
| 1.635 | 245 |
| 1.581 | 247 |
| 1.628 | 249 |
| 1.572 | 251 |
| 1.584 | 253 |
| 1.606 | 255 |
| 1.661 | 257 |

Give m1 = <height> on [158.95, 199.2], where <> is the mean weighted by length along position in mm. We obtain 1.45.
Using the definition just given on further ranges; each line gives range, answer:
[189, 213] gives 1.32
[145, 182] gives 1.5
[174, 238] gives 1.46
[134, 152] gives 1.62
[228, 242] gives 1.62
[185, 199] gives 1.41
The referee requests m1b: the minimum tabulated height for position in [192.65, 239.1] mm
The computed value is 1.107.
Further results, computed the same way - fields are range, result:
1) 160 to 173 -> 1.428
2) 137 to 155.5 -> 1.535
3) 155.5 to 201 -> 1.356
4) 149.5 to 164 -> 1.446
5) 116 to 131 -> 1.575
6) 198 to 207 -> 1.229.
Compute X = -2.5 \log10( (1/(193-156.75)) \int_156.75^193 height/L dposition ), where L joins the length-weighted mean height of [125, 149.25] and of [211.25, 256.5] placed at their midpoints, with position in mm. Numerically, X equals 0.10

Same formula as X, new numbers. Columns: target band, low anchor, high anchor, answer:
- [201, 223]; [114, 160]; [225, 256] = 0.16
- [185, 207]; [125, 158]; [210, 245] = 0.14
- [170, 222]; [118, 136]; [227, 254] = 0.14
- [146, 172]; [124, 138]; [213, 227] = 0.07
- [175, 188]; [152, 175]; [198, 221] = -0.02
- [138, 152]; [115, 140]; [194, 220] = -0.03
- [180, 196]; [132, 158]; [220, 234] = 0.12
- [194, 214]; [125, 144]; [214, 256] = 0.24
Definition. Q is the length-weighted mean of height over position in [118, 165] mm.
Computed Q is 1.58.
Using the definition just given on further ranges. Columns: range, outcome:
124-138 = 1.63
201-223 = 1.39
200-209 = 1.3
